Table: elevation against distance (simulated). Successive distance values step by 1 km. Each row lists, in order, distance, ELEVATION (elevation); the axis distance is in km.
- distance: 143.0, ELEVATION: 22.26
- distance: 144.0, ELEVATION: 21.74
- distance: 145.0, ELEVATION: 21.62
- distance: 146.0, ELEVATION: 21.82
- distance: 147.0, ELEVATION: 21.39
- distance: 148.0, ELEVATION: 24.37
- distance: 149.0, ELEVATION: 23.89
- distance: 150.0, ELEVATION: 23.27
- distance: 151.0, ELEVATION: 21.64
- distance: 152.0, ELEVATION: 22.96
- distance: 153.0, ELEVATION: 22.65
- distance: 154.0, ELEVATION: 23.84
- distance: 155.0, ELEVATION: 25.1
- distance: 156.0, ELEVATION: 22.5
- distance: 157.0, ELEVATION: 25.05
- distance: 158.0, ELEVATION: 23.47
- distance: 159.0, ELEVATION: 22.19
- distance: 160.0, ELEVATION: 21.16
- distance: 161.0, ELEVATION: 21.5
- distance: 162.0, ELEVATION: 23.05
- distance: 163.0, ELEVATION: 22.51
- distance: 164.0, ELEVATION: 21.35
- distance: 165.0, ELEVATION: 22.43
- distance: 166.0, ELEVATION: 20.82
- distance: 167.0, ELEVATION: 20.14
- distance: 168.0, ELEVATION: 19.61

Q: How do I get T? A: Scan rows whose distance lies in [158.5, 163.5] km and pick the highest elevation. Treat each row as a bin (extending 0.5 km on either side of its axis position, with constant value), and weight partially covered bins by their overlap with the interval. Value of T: 23.05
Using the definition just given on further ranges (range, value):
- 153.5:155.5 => 25.1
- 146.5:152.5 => 24.37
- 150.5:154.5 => 23.84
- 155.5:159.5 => 25.05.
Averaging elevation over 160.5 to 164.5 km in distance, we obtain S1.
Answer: 22.1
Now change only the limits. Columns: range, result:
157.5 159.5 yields 22.8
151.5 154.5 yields 23.1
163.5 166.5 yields 21.5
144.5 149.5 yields 22.6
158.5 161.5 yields 21.6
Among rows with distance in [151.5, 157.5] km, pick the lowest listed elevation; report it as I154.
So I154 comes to 22.5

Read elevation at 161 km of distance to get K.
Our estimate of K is 21.5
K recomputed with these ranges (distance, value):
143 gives 22.26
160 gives 21.16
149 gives 23.89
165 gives 22.43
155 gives 25.1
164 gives 21.35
